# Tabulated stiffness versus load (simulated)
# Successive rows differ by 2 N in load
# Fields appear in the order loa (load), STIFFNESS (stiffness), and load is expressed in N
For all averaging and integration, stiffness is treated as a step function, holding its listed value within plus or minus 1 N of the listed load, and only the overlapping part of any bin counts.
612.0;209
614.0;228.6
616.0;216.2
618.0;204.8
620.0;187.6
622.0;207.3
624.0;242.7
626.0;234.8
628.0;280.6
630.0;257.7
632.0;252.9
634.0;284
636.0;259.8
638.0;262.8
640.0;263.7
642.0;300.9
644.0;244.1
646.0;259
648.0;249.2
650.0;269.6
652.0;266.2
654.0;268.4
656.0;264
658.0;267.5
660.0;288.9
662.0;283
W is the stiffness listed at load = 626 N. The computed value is 234.8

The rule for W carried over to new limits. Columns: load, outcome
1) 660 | 288.9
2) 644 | 244.1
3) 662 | 283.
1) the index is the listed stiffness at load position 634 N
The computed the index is 284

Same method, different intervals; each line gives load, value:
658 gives 267.5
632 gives 252.9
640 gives 263.7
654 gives 268.4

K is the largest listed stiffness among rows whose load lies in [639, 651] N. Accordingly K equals 300.9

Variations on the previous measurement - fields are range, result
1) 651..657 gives 268.4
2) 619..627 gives 242.7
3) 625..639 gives 284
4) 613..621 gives 228.6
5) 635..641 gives 263.7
